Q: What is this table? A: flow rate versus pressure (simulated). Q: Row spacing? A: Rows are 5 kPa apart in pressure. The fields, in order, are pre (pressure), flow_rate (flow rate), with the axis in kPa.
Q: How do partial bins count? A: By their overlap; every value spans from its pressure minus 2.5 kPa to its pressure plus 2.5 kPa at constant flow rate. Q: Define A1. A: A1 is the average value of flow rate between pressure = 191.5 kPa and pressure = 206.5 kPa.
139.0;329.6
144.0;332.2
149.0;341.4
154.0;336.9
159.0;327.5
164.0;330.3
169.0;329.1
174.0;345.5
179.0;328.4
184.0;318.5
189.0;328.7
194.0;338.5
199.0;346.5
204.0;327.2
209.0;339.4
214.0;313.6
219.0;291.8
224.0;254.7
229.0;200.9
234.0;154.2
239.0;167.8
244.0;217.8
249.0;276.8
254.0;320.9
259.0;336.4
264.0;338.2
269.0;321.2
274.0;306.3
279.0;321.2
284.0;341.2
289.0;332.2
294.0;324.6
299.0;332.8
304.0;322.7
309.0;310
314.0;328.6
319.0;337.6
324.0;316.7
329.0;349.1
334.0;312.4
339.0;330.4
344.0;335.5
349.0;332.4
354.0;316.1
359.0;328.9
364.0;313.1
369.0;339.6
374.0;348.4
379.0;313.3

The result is 337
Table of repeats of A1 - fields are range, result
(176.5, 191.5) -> 325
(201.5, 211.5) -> 333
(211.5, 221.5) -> 303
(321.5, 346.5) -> 329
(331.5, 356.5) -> 325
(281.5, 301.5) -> 333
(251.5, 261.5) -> 329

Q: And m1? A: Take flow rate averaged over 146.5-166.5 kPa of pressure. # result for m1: 334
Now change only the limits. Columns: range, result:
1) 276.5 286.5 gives 331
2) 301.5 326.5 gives 323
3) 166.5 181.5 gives 334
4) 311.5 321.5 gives 333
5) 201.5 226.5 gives 305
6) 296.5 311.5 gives 322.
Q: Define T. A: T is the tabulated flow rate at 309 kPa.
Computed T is 310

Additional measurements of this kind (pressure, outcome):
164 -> 330.3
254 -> 320.9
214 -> 313.6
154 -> 336.9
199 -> 346.5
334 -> 312.4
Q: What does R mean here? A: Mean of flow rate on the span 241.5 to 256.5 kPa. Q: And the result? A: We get 272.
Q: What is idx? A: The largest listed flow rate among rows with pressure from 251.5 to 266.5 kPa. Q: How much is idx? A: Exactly 338.2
